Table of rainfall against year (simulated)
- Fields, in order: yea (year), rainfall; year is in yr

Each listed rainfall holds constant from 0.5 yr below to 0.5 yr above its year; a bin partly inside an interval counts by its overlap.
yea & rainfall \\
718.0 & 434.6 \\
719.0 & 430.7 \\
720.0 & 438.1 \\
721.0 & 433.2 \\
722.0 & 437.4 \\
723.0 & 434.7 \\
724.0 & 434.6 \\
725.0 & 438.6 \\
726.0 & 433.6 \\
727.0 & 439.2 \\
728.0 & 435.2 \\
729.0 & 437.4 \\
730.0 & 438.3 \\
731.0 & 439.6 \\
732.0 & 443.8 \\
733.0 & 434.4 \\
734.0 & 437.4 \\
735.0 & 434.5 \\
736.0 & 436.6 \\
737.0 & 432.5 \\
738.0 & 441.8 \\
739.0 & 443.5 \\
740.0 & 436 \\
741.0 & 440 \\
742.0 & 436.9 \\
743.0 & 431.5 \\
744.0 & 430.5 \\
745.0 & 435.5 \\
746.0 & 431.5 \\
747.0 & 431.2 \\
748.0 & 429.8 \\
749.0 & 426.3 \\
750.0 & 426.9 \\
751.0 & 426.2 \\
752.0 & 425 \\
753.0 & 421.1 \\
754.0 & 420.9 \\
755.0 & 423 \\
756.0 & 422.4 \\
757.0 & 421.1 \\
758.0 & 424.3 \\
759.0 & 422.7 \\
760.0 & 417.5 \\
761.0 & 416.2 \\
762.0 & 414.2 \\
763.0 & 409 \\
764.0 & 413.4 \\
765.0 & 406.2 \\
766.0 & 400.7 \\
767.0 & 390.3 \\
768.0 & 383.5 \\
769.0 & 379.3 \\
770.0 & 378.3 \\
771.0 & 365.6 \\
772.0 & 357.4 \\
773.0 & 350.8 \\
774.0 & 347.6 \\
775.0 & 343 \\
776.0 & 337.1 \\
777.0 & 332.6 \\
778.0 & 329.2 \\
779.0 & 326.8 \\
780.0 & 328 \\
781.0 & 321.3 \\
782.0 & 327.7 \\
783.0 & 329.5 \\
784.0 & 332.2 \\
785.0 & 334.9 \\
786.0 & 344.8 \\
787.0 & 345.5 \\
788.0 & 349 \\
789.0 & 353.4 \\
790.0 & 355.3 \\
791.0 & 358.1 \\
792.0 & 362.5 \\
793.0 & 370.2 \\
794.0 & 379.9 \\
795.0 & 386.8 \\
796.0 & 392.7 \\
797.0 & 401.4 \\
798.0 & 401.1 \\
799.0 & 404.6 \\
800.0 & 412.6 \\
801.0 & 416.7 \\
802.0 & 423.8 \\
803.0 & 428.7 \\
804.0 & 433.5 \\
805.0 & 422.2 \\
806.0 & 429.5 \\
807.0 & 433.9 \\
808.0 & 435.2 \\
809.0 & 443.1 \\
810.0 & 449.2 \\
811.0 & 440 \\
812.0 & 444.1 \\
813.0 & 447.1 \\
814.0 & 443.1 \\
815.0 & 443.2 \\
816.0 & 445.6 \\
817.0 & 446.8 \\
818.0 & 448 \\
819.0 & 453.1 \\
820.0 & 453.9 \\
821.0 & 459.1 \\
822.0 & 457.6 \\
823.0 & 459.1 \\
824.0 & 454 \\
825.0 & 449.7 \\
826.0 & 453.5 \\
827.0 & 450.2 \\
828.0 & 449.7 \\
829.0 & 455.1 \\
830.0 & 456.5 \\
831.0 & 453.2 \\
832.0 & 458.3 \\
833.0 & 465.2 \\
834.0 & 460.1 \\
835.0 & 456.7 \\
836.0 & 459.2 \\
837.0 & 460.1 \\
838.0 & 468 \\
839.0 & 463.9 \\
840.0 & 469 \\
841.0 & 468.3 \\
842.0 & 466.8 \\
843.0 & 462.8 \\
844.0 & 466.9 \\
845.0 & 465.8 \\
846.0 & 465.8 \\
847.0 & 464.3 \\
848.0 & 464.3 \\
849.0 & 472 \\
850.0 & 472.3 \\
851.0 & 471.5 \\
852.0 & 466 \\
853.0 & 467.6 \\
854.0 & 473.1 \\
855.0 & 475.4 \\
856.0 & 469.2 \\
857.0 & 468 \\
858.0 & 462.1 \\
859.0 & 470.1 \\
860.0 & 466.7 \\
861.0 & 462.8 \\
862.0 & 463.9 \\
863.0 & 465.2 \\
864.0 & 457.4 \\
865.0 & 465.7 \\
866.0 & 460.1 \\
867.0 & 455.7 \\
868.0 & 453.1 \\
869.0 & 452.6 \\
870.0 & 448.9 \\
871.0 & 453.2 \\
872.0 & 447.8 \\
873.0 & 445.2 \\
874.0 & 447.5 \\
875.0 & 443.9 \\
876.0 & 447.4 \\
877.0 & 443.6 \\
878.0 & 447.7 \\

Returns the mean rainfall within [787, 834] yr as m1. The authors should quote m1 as 426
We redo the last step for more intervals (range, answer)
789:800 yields 381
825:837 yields 456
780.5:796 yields 351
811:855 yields 459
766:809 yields 373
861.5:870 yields 459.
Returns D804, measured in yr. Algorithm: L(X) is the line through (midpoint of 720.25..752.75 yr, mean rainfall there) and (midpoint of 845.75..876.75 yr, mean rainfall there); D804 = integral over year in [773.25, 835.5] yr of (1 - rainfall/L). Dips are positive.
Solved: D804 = 5.9 yr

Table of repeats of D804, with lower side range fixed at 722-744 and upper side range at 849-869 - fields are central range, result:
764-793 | 6.05 yr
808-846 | 0.25 yr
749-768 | 1.14 yr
